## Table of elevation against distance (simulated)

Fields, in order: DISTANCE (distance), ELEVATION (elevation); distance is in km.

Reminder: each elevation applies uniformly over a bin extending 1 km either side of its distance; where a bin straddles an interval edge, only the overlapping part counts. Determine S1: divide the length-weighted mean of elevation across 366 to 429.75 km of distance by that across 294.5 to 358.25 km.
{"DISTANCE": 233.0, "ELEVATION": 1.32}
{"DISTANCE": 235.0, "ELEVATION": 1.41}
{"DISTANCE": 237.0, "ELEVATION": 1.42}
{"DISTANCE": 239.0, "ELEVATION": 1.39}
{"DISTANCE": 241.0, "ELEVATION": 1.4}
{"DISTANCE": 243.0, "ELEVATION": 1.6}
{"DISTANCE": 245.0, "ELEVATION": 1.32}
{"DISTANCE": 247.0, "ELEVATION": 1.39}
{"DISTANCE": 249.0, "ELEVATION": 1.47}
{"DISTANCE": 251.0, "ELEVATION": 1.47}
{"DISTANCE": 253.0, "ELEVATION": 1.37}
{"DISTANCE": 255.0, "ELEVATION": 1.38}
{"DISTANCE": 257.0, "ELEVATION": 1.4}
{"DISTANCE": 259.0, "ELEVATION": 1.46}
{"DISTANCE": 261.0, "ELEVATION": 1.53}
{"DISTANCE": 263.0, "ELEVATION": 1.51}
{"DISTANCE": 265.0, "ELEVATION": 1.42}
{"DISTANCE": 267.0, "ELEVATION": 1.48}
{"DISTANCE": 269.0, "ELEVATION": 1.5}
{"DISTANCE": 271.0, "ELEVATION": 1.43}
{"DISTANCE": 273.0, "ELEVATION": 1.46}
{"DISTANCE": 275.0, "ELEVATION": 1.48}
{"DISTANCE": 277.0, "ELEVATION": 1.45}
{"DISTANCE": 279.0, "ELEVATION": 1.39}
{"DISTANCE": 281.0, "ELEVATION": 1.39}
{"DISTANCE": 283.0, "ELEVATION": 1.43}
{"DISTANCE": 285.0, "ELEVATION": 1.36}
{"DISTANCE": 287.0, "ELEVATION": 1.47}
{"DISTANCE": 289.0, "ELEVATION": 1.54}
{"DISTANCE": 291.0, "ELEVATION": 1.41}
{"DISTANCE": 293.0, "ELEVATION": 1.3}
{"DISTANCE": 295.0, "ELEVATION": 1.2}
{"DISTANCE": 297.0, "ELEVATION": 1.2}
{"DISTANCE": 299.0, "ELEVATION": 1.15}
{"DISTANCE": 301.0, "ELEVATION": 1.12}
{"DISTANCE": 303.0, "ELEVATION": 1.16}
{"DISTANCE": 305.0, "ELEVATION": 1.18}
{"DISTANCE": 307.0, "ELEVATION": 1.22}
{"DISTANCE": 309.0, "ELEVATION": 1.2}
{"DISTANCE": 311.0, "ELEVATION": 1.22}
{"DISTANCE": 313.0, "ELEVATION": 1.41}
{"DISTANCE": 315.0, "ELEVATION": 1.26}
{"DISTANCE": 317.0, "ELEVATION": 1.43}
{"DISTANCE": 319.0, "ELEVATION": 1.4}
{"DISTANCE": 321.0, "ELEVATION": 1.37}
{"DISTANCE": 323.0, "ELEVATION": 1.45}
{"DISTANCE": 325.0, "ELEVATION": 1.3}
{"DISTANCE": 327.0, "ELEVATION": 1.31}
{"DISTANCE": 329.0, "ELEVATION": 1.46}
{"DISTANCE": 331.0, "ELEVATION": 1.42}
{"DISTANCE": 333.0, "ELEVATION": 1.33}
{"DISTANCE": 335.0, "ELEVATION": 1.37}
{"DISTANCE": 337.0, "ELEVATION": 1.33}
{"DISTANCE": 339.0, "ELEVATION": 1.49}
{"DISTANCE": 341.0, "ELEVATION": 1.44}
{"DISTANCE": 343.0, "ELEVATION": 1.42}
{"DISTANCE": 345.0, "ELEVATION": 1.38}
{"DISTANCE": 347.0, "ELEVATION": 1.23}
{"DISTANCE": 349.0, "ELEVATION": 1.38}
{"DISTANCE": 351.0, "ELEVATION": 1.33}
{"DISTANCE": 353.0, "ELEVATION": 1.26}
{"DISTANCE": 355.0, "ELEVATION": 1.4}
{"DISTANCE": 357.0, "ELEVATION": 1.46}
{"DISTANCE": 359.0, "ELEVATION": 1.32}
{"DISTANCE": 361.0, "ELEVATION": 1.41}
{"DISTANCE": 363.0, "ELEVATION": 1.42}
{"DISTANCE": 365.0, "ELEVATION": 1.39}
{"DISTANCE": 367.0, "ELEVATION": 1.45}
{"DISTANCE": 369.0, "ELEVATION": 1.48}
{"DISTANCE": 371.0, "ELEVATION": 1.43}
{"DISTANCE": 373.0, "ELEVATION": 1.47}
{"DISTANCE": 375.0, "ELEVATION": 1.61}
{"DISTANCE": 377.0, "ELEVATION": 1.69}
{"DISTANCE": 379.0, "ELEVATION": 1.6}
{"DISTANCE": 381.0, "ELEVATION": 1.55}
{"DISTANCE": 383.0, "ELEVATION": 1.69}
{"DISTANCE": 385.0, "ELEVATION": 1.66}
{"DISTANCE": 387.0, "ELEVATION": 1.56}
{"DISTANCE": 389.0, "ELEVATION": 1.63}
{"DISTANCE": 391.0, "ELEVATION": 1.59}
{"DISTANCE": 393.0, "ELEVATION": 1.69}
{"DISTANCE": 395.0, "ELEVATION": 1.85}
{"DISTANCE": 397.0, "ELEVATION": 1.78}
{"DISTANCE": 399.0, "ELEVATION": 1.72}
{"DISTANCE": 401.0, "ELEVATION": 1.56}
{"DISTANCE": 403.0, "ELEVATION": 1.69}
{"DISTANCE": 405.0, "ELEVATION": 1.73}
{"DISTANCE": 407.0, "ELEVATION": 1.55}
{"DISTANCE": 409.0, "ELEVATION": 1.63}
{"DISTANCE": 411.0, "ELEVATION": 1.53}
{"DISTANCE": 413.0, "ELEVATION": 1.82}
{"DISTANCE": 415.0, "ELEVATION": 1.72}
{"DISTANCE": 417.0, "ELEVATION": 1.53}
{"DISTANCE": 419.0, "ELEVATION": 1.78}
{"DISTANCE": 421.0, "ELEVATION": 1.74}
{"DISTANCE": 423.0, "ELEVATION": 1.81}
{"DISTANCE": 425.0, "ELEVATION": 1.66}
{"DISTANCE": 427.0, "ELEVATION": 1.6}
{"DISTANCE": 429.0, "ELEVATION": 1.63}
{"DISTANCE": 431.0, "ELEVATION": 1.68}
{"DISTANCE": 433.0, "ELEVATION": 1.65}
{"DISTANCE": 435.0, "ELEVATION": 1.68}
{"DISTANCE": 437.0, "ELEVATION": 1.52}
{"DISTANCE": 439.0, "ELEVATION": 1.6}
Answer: 1.24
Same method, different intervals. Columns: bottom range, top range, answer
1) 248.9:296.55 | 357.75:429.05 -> 1.13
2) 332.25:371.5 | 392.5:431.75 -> 1.22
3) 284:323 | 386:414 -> 1.28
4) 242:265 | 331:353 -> 0.95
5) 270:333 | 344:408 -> 1.14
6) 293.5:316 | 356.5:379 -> 1.21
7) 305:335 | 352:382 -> 1.09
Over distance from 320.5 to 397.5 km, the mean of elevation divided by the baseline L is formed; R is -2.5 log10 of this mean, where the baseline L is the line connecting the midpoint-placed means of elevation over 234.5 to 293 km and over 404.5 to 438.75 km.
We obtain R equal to 0.07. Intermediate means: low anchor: 1.44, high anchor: 1.66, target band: 1.47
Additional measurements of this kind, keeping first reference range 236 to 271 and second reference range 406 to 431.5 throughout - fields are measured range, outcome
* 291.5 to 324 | 0.19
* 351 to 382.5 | 0.10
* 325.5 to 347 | 0.13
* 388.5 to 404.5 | -0.04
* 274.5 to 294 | 0.05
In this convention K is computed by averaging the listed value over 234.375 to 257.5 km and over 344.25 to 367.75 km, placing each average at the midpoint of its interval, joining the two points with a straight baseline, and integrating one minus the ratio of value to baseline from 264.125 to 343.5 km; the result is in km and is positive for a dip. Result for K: 1.9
